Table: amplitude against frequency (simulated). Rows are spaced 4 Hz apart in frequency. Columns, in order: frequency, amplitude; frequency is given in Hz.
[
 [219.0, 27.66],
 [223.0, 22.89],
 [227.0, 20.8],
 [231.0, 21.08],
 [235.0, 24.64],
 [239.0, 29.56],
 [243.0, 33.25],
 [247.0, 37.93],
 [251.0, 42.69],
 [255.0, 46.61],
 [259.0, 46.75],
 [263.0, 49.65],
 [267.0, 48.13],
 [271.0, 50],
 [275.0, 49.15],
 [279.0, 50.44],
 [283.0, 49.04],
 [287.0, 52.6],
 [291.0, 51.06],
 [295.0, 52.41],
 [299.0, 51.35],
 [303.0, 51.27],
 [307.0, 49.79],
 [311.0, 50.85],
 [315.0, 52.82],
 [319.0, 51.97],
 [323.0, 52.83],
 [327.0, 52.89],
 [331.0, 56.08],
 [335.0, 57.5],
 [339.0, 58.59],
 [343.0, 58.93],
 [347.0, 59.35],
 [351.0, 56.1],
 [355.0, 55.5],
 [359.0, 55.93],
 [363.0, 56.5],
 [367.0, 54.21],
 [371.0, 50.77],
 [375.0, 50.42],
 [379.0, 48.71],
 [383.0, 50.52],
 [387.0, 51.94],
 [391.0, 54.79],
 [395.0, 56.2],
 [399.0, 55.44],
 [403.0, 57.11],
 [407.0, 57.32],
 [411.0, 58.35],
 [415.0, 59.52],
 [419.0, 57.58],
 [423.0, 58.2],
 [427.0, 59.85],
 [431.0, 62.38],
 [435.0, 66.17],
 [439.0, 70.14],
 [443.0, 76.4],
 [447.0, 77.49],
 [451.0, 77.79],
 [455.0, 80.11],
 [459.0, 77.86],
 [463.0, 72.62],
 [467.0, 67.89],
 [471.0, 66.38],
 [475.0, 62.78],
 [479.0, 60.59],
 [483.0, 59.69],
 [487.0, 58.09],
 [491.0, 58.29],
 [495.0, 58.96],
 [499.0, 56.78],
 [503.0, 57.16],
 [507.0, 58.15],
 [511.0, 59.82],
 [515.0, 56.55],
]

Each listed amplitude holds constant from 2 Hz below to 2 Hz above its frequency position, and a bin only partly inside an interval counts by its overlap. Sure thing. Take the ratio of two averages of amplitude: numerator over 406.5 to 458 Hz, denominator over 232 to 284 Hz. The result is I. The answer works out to 1.58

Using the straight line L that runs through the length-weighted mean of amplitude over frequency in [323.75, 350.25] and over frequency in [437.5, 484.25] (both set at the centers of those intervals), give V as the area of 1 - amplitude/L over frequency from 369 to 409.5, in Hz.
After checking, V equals 6.1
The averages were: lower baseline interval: 57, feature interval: 53.4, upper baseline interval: 71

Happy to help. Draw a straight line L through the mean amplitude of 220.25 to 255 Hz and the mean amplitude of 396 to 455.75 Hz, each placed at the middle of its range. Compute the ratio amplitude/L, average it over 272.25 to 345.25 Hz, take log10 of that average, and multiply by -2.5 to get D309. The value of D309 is -0.22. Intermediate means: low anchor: 30.1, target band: 52.7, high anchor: 64.5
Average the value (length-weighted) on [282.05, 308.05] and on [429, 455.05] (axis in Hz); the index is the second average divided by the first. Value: 1.41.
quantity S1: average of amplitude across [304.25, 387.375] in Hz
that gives 53.9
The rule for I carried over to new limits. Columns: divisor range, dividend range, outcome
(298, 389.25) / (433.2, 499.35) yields 1.26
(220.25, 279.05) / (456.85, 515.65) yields 1.65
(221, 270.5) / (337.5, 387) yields 1.52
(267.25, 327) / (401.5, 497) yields 1.27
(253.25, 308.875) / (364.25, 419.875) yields 1.09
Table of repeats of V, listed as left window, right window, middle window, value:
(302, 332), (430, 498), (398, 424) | 1.9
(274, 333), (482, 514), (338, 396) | -0.7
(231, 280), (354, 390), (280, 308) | -3.7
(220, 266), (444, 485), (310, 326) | -2.0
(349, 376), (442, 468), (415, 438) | 2.7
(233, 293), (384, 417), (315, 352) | -4.1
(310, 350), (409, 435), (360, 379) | 1.5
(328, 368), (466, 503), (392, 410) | 0.6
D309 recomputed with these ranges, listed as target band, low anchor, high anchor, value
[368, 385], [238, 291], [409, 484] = 0.17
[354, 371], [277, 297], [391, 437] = 0.01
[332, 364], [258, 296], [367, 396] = -0.12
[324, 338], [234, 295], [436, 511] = -0.08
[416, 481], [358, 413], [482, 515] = -0.21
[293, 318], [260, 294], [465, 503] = 0.00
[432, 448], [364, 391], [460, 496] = -0.21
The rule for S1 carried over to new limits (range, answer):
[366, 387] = 50.9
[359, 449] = 58.6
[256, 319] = 50.3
